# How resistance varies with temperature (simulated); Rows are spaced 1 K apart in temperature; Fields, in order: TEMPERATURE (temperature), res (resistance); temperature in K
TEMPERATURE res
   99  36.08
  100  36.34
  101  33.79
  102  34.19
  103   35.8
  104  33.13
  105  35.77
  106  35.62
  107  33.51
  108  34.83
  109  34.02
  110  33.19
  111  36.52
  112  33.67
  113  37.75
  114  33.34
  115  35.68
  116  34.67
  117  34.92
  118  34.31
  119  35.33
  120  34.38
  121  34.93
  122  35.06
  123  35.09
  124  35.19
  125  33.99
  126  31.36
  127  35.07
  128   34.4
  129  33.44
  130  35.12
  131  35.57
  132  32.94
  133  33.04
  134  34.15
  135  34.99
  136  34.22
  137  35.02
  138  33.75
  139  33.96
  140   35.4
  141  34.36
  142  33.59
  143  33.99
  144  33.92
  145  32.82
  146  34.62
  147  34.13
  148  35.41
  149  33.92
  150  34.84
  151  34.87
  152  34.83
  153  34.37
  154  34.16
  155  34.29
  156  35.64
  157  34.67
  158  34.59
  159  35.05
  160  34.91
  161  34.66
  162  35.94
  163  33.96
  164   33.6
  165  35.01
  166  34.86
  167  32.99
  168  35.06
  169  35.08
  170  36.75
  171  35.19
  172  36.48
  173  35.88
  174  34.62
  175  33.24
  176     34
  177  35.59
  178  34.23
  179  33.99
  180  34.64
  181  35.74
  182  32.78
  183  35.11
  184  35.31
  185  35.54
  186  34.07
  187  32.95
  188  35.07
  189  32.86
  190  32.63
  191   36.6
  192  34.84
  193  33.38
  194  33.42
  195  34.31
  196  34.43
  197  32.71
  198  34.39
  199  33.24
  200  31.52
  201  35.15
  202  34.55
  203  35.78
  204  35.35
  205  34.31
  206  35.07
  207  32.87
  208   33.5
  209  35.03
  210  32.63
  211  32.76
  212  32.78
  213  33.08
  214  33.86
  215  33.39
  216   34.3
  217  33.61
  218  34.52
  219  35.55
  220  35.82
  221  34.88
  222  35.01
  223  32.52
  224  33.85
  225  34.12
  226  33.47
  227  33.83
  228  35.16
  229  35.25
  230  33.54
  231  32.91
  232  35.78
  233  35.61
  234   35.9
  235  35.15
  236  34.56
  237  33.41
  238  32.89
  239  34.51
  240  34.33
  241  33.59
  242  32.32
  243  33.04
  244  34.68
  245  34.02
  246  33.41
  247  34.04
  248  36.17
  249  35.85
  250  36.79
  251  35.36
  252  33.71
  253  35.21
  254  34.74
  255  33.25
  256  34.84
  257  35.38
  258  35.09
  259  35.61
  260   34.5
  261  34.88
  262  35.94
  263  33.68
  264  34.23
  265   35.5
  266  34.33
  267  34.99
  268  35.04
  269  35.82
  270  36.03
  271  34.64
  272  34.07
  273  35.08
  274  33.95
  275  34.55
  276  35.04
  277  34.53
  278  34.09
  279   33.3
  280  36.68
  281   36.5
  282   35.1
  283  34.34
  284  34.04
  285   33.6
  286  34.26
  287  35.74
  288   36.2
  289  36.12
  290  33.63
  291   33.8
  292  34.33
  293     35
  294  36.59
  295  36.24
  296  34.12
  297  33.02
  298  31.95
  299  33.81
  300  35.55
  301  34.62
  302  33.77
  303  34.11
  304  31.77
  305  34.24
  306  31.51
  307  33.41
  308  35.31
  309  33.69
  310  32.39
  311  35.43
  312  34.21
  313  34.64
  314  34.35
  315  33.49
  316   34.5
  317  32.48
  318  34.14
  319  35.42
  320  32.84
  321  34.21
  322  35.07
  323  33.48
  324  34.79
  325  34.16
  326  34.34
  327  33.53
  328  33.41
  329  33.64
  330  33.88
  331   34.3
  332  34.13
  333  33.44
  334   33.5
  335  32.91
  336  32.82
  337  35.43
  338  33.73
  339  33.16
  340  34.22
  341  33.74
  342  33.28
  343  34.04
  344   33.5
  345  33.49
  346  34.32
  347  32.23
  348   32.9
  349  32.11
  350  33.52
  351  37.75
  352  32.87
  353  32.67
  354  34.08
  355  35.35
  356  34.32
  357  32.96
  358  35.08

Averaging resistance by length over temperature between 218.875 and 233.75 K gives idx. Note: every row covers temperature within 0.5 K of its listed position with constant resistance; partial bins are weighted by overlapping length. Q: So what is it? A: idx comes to 34.5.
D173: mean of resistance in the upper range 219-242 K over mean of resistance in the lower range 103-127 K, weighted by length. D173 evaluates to 0.99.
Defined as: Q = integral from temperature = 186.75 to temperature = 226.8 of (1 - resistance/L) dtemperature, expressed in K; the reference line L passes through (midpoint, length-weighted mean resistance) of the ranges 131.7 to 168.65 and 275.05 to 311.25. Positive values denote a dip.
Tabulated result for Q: 0.4 K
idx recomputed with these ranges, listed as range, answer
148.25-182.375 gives 34.7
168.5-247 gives 34.3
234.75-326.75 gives 34.4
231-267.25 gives 34.6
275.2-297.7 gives 34.8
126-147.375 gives 34.1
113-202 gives 34.5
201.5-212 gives 34.1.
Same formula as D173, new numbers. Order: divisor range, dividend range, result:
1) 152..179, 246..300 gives 1.00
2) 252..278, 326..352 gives 0.97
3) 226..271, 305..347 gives 0.98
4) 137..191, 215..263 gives 1.00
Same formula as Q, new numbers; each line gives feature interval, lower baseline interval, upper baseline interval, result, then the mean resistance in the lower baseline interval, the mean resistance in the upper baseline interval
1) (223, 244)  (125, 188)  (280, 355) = 0.1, 34.5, 34.1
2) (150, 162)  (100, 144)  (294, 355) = -0.1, 34.5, 33.9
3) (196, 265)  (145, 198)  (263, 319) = 0.4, 34.6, 34.4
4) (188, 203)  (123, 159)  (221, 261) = 0.2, 34.3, 34.5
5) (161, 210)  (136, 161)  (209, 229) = -0.3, 34.5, 34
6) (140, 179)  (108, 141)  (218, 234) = -0.1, 34.5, 34.5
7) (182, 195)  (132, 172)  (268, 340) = 0.1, 34.5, 34.3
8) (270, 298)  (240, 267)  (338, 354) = -0.4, 34.6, 33.6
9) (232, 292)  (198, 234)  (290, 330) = -1.1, 34.2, 34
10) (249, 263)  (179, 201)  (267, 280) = -0.2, 34.1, 34.8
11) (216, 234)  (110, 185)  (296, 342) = -0.1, 34.6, 33.8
